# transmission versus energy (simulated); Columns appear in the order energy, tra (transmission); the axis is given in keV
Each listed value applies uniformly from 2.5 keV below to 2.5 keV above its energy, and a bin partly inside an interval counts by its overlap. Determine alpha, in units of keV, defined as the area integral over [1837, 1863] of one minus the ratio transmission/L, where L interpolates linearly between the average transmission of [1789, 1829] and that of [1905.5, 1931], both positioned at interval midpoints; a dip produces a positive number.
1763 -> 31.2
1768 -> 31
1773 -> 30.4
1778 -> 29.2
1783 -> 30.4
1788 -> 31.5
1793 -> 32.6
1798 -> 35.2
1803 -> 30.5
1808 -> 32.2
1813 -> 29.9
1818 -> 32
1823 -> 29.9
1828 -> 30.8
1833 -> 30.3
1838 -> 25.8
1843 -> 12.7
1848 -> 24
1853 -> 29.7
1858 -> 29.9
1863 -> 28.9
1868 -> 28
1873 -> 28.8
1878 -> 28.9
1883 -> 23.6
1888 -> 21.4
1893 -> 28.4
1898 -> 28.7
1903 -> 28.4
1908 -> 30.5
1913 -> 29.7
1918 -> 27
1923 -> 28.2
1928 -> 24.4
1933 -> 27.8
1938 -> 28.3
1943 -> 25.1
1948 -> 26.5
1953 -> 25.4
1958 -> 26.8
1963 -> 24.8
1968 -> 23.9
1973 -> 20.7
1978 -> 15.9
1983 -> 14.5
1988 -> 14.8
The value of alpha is 4.7 keV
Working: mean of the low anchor 31.7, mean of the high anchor 28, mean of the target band 24.8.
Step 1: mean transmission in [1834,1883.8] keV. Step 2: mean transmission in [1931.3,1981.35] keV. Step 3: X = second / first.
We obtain 0.9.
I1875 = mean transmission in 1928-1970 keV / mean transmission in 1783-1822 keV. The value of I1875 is 0.82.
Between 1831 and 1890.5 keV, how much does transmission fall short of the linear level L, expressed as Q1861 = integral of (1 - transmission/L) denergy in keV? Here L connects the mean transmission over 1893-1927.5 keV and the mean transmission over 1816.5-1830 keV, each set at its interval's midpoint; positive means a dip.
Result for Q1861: 7.7 keV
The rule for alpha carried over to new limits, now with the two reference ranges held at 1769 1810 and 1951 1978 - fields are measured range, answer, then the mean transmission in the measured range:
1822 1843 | 1.7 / 27.2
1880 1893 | 1.5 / 23.9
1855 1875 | -0.6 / 28.9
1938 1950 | -0.9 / 26.3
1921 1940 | -1.6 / 27.1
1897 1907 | -0.9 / 28.8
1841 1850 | 3.3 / 18.4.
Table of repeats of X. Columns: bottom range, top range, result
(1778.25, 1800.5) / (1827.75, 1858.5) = 0.80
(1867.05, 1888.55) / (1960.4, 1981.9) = 0.79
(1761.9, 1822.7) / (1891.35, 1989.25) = 0.80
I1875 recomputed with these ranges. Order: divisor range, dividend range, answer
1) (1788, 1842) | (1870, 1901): 0.88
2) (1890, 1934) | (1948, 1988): 0.77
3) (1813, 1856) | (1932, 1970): 0.96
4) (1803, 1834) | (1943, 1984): 0.74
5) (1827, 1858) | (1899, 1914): 1.15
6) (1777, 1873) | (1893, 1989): 0.86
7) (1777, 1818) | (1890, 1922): 0.91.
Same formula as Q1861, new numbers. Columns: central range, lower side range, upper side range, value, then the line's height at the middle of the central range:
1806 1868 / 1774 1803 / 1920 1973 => 3.9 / 29.8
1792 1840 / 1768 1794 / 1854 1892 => -2.4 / 29.4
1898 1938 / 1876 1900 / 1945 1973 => -3.8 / 25.7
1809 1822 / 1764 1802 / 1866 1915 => -0.3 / 30.3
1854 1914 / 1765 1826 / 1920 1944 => 1.0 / 28.4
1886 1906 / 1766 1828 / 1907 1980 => 0.3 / 27.4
